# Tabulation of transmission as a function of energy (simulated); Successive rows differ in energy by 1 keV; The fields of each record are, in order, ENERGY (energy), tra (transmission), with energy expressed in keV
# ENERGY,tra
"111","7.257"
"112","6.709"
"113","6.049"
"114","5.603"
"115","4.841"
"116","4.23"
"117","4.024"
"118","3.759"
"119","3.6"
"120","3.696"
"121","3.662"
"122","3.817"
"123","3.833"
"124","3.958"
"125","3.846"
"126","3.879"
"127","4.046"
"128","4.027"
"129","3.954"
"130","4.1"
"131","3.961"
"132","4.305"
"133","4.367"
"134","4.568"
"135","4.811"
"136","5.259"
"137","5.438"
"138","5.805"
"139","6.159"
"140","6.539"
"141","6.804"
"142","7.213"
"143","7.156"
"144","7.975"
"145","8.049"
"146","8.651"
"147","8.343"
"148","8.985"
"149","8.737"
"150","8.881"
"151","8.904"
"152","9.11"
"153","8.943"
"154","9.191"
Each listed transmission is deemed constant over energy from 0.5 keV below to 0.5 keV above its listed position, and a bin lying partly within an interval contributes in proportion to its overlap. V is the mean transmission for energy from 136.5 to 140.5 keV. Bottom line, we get 5.99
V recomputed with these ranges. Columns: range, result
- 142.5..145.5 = 7.73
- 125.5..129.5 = 3.98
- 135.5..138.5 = 5.5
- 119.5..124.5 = 3.79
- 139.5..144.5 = 7.14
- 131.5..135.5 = 4.51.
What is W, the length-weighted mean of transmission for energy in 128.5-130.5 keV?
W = 4.03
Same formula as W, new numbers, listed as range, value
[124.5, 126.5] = 3.86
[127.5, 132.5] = 4.07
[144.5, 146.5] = 8.35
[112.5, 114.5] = 5.83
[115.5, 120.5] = 3.86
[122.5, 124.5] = 3.9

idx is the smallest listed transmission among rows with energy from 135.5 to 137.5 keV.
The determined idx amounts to 5.259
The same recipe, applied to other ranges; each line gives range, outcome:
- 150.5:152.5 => 8.904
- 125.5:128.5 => 3.879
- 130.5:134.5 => 3.961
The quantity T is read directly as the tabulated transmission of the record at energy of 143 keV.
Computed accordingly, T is 7.156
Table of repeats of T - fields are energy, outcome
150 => 8.881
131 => 3.961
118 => 3.759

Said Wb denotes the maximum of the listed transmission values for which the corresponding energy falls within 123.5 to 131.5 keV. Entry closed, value 4.1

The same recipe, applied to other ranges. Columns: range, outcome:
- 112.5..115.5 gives 6.049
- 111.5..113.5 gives 6.709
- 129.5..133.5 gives 4.367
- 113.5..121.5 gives 5.603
